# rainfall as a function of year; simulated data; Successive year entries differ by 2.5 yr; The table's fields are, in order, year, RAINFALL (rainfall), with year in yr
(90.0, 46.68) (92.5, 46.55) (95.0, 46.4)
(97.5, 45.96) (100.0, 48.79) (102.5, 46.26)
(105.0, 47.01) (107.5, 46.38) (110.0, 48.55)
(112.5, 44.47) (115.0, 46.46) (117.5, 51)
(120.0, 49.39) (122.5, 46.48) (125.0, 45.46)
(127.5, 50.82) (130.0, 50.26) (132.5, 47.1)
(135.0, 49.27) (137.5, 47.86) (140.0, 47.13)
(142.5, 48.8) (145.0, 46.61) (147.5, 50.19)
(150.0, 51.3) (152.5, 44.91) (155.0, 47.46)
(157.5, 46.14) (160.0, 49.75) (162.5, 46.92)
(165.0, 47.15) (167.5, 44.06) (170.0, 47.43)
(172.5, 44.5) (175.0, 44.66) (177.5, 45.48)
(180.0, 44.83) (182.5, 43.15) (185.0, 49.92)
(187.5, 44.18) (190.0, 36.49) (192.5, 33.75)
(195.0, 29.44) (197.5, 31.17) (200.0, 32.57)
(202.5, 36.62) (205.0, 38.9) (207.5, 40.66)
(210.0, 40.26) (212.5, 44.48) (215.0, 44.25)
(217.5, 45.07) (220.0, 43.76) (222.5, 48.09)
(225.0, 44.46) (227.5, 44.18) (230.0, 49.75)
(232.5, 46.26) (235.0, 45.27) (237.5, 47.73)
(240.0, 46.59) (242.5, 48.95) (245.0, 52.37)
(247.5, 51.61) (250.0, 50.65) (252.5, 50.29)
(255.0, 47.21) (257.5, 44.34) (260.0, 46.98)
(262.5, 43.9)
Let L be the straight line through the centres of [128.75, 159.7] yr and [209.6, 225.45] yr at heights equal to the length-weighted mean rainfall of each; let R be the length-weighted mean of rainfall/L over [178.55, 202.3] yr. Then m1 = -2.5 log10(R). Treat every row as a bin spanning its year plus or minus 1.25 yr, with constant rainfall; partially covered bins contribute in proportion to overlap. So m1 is 0.20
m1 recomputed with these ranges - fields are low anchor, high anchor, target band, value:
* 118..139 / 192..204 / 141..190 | -0.16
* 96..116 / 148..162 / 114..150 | -0.02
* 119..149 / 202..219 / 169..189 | -0.02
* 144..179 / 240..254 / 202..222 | 0.16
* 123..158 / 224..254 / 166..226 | 0.16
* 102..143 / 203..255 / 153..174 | 0.01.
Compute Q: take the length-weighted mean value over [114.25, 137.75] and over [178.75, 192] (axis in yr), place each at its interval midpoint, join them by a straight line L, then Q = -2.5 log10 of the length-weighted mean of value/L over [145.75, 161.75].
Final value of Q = -0.051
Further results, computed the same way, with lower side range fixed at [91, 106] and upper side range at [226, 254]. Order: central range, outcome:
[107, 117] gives 0.00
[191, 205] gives 0.40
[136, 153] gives -0.02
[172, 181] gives 0.07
